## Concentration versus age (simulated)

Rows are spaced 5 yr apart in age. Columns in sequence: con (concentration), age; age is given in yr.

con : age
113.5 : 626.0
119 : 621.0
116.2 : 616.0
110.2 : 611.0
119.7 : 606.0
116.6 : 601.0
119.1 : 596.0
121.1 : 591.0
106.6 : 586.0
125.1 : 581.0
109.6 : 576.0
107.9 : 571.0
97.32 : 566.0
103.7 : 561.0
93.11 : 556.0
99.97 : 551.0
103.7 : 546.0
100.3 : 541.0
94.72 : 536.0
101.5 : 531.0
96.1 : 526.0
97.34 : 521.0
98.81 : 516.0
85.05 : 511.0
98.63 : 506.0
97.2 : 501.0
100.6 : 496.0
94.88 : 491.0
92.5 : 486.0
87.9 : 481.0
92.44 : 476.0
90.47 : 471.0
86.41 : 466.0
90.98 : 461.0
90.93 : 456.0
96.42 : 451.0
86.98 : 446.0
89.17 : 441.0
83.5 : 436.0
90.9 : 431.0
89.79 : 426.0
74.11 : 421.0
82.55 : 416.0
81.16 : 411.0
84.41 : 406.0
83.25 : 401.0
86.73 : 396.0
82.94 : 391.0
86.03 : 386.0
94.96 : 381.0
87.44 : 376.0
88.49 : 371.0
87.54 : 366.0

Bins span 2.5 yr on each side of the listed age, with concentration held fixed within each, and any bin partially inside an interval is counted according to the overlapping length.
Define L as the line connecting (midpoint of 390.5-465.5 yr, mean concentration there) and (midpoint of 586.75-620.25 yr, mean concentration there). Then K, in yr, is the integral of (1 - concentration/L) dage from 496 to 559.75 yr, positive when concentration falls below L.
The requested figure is 3.7 yr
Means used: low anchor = 86.3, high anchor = 117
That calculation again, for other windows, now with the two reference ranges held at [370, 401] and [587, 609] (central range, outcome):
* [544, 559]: 1.7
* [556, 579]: 2.0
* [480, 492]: 1.2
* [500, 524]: 2.3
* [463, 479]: 1.6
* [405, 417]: 1.1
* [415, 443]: 2.6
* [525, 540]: 1.5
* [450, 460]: 0.5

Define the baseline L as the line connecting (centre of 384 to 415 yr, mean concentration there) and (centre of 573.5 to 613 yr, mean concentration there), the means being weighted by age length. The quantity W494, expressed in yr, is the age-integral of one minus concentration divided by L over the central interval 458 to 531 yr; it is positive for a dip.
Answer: 4.3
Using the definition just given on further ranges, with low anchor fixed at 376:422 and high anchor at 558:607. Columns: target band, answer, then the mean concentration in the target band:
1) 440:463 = 0.36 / 91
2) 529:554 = 1.46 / 99.9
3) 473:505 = 1.23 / 94.4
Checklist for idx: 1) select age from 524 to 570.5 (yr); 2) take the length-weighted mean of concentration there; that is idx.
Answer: 99.4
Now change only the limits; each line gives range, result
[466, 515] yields 93.1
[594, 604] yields 118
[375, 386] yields 90.5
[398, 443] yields 84.3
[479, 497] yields 93.6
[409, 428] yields 81.7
